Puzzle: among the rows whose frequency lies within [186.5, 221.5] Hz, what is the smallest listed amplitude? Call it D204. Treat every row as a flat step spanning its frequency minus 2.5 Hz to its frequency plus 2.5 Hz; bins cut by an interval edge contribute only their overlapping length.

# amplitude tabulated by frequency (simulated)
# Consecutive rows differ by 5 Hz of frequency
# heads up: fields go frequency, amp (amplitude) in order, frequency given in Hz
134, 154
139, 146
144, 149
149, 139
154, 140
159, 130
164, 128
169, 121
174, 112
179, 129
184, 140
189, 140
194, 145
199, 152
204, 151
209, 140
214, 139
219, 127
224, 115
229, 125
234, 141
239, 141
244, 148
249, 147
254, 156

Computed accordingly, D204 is 127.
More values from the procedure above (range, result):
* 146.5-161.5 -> 130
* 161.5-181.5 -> 112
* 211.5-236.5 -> 115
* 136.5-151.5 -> 139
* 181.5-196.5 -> 140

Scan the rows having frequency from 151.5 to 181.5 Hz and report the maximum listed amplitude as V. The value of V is 140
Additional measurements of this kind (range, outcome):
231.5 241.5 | 141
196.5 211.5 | 152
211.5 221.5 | 139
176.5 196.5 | 145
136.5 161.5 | 149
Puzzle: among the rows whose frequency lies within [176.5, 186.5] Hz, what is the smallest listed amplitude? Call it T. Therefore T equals 129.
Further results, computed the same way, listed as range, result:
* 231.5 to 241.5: 141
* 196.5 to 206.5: 151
